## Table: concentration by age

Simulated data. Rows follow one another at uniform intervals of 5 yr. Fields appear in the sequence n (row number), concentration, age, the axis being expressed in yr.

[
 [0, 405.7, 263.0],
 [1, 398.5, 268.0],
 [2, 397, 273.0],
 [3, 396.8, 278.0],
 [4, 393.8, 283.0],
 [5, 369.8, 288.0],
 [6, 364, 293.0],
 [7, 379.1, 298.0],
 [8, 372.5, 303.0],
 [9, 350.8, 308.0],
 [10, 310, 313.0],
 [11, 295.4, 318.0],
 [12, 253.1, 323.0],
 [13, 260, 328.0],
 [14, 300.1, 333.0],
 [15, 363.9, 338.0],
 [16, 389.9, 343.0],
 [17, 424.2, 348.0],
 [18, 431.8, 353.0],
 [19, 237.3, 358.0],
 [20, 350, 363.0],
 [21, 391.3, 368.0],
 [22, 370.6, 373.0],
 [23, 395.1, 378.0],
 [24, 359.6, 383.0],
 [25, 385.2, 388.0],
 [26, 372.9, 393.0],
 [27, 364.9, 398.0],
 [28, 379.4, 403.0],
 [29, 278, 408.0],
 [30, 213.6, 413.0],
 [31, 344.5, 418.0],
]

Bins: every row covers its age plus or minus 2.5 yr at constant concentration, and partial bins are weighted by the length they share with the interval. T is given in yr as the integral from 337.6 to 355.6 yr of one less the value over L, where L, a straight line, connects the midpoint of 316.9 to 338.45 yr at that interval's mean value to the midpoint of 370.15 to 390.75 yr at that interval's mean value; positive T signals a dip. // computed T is -4.83 yr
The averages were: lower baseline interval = 288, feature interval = 406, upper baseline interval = 378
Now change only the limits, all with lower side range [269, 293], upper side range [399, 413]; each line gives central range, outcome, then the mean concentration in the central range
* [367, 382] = -2.3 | 382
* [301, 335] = 5.6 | 305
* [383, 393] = -1.6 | 376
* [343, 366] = -1.4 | 365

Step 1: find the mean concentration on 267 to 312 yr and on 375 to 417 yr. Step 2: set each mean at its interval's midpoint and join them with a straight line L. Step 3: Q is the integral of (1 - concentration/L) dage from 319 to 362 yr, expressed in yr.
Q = 3.46 yr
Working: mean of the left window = 377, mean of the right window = 344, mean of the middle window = 332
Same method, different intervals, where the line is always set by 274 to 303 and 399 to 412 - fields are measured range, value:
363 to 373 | -1.1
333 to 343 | 0.0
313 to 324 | 2.4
